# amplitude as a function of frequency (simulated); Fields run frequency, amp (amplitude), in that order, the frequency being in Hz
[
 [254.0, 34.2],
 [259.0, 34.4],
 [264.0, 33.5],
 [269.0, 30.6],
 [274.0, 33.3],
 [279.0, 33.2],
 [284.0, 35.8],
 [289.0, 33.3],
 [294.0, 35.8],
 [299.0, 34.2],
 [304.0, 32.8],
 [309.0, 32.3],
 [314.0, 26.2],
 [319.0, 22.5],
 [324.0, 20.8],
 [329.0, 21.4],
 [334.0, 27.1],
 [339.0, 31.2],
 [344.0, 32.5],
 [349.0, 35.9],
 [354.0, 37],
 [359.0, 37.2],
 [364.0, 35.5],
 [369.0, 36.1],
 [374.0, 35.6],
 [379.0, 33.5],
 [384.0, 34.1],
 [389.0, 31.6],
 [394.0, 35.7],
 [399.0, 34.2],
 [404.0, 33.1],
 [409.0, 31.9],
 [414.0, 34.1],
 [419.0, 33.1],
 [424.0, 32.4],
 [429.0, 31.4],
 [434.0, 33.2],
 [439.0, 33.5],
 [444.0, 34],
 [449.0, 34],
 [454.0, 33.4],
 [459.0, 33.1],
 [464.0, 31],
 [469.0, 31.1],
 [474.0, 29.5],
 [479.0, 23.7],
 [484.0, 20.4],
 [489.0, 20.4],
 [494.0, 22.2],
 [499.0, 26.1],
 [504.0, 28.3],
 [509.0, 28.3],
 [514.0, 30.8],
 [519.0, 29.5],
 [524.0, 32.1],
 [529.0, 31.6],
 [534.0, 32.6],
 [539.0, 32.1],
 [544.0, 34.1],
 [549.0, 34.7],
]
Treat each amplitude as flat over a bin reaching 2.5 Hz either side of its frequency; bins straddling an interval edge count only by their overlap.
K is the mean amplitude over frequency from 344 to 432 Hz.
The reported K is 34.2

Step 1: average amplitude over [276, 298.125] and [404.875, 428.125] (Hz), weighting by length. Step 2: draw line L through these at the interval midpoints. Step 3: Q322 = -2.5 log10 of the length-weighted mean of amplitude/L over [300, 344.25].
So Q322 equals 0.24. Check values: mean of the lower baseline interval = 34.5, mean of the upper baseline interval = 32.8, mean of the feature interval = 27.4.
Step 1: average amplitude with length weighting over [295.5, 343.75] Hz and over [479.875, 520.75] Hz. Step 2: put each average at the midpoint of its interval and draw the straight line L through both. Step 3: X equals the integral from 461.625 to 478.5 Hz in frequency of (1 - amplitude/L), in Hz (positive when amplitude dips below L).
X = -2.4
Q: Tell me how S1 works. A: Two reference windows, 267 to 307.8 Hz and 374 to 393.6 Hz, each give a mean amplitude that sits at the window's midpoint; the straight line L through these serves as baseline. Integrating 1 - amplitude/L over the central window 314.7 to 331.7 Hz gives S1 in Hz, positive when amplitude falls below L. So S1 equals 5.8 Hz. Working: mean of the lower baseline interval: 33.6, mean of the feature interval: 22.1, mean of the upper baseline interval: 33.7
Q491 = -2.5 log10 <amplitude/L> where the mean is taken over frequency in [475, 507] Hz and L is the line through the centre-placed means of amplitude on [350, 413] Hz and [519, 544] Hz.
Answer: 0.34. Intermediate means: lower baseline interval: 34.6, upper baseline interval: 32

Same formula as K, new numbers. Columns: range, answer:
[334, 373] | 34.6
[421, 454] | 33.1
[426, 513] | 29.1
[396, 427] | 33.1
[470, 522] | 26.1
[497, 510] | 27.5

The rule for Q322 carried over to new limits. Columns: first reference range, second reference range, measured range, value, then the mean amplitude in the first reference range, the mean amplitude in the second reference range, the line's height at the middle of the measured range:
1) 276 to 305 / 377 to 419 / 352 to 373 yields -0.082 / 34.2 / 33.5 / 33.7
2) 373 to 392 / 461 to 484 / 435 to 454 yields -0.137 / 33.6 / 28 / 29.7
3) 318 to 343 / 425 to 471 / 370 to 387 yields -0.215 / 25.2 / 32.8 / 28.3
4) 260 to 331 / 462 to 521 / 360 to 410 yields -0.189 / 30.6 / 26.7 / 28.8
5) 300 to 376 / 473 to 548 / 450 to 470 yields -0.118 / 31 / 28.2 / 29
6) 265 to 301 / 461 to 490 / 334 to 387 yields -0.123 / 33.7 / 26.4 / 30.8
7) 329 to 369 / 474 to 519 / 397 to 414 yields -0.102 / 33.1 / 25.5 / 30.2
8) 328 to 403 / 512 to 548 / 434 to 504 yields 0.133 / 33.5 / 32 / 32.5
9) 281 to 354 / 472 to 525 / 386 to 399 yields -0.177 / 30.4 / 26.3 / 28.7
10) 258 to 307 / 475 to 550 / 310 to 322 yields 0.290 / 33.7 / 28.4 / 32.9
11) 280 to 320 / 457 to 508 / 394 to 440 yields -0.162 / 32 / 26.6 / 28.5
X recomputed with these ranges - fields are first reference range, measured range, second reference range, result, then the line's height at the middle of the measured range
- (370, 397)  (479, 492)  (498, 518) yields 3.75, 29.6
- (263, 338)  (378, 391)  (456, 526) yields -1.81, 29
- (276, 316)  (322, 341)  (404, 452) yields 4.58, 33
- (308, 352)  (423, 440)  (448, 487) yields -2.20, 28.8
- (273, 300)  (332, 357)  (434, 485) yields 0.14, 33.1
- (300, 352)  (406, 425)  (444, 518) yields -3.05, 28.4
